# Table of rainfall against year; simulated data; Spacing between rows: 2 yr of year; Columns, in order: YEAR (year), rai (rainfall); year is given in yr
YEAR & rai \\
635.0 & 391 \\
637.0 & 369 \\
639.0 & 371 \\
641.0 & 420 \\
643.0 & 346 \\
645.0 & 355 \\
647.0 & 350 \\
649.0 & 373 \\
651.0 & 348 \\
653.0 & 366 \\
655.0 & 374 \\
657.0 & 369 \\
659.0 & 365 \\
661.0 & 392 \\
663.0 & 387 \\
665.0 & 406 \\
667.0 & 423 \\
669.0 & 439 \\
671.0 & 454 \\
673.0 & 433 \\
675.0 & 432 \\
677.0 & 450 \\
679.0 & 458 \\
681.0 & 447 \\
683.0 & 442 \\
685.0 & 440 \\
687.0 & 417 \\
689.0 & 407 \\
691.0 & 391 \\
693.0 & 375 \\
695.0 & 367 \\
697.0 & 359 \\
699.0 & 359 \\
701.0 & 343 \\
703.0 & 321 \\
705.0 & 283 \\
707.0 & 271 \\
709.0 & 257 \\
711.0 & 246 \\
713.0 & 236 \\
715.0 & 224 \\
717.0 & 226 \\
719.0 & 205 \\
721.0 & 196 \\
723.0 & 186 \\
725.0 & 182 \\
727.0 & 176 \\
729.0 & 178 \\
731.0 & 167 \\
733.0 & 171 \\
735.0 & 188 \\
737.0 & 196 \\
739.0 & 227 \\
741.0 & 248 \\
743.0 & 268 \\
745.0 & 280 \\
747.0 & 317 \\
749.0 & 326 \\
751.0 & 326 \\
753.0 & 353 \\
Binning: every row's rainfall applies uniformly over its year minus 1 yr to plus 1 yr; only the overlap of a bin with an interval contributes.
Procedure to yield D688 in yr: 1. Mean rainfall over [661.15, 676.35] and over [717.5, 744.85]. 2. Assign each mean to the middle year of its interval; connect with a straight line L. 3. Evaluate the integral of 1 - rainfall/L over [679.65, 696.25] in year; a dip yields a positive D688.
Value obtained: -2.6 yr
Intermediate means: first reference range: 424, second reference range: 202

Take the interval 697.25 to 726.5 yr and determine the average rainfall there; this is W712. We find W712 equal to 254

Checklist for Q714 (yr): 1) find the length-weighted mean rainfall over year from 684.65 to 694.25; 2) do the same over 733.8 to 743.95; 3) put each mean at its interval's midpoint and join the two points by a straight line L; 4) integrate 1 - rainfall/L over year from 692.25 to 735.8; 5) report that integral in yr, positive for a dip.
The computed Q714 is 9.44 yr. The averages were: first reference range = 403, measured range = 250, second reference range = 224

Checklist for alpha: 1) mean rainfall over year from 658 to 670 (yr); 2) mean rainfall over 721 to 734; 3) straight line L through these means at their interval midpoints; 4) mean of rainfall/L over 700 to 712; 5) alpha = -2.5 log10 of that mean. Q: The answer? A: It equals -0.13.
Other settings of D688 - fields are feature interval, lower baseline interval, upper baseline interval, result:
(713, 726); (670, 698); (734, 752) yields 4.81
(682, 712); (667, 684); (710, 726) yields -2.17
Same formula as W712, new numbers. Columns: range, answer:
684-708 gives 361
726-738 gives 179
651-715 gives 375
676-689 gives 440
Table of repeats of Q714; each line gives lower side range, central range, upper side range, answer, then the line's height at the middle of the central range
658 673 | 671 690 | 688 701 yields -2.2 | 392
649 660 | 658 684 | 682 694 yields -2.5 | 388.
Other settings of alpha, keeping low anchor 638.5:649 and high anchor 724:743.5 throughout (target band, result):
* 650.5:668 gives -0.13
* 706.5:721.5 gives 0.02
